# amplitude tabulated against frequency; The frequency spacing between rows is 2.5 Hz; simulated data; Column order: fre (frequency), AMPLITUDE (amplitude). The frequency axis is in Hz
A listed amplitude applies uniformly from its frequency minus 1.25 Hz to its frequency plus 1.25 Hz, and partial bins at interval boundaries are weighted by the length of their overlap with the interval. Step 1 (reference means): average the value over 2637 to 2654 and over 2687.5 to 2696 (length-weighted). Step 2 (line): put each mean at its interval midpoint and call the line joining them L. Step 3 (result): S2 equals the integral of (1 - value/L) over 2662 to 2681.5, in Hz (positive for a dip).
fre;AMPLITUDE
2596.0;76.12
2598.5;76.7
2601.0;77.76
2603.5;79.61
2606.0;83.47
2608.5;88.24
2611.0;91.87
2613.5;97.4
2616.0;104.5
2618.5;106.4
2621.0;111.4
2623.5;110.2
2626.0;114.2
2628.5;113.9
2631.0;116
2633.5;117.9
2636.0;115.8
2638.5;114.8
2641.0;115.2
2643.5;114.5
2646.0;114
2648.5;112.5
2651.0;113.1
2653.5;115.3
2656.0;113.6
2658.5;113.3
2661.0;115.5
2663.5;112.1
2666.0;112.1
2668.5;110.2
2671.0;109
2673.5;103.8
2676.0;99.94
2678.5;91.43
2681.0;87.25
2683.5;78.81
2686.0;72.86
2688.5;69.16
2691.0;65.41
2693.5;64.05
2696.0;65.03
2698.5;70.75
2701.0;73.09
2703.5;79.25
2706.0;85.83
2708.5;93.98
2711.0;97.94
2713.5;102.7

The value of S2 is -3.8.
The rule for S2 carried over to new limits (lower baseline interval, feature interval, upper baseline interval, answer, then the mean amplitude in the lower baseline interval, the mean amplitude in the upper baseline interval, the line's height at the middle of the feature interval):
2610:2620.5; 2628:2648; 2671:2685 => -3.45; 101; 93.4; 98.3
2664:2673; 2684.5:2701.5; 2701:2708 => 4.17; 110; 82.1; 91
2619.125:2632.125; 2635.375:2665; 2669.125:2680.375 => -2.03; 113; 101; 107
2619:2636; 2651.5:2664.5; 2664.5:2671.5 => -0.30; 114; 111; 111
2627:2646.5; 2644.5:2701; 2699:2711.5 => 2.54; 115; 84.4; 99.1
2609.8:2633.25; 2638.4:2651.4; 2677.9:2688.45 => -2.21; 108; 80.5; 97.5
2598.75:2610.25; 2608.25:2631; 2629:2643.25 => -1.69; 82.2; 116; 98.2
